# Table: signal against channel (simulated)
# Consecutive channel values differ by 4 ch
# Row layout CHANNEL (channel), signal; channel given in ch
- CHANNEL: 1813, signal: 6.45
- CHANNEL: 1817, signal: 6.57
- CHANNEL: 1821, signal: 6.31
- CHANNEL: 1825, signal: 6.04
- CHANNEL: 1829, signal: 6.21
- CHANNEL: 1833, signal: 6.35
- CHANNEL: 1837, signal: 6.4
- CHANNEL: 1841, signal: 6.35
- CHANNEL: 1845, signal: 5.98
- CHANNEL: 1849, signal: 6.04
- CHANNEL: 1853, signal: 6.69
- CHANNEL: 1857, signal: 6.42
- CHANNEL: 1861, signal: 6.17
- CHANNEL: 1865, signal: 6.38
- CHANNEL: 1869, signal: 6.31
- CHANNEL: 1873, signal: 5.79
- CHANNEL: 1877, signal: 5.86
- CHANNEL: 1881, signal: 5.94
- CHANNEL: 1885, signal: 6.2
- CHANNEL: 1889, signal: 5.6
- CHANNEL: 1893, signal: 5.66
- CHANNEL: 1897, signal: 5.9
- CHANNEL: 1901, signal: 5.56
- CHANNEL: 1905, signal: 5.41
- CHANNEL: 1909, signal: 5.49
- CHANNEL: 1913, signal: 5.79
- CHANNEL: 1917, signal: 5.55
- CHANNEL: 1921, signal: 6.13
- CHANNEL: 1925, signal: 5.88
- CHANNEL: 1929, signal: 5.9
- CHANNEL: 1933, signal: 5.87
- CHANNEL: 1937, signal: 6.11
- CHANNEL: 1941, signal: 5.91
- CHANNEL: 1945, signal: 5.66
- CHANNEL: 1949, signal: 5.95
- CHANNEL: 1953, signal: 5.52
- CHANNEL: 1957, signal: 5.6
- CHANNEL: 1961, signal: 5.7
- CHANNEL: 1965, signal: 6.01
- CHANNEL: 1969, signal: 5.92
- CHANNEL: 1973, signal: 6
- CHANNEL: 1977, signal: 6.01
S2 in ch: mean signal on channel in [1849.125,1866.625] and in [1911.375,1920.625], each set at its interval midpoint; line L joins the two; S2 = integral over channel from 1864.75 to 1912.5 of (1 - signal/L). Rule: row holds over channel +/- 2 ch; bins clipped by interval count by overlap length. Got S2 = 1.8 ch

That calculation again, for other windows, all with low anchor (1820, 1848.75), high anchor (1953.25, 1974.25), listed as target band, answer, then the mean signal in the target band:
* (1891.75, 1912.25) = 1.35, 5.61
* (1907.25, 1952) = 0.64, 5.83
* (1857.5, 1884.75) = 0.01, 6.1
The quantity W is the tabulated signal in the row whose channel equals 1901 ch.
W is 5.56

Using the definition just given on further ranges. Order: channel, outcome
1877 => 5.86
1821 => 6.31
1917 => 5.55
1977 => 6.01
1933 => 5.87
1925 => 5.88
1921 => 6.13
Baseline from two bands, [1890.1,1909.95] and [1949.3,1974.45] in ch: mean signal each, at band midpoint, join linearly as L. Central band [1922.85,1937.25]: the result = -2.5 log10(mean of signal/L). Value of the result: -0.04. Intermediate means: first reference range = 5.61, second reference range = 5.8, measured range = 5.92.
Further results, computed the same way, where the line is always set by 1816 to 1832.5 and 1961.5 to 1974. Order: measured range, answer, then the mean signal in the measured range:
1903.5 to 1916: 0.094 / 5.57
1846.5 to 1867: -0.023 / 6.33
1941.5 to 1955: 0.047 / 5.73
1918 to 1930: 0.018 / 5.94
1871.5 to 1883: 0.051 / 5.87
